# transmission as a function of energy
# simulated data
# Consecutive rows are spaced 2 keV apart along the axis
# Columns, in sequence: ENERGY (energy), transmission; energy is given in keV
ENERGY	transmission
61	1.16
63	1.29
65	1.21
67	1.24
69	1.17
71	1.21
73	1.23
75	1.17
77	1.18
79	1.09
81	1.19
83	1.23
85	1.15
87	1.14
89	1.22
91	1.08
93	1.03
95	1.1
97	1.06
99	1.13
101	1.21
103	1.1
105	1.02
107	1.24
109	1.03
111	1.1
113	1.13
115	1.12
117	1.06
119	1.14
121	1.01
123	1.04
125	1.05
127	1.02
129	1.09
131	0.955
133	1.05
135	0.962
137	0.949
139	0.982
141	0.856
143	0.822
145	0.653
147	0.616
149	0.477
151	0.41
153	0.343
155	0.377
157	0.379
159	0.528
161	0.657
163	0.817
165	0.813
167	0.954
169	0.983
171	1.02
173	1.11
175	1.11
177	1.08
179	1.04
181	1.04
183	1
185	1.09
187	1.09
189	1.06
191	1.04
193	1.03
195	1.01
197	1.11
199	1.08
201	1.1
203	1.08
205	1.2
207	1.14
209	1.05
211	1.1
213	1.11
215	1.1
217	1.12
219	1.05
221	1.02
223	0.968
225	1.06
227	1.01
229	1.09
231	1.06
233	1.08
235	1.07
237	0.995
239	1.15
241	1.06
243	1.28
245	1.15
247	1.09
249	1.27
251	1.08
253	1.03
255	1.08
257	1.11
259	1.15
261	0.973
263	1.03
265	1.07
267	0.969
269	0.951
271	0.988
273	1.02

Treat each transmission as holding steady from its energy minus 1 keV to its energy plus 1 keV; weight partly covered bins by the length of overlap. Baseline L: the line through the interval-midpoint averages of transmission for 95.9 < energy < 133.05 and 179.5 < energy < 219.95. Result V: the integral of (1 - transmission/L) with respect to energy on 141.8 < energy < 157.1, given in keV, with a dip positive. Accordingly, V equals 7.9 keV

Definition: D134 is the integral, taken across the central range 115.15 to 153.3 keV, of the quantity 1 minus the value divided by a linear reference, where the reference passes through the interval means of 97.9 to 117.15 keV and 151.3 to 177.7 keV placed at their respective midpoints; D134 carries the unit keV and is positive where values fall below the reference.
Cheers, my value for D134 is 3.2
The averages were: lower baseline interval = 1.12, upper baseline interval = 0.769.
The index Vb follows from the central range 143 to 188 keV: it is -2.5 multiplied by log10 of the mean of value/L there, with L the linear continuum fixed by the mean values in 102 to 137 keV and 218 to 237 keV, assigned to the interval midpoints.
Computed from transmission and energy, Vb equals 0.30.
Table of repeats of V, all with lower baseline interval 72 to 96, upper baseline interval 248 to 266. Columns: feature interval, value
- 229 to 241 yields 0.3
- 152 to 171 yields 7.7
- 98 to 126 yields 1.0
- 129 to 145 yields 2.8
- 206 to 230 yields 0.7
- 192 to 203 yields 0.4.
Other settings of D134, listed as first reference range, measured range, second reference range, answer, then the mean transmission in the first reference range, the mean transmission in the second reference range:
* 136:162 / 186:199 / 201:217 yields -1.11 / 0.619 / 1.11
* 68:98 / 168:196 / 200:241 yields 1.21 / 1.15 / 1.08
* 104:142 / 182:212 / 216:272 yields -0.55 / 1.04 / 1.07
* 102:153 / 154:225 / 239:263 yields 3.18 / 0.943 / 1.11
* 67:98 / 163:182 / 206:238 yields 1.55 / 1.15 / 1.06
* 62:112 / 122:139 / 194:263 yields 1.81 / 1.15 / 1.09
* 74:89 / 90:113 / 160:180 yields 0.39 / 1.17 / 0.958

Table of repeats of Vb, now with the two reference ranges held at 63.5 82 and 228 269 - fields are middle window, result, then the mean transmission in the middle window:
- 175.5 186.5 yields 0.07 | 1.05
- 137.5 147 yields 0.38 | 0.812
